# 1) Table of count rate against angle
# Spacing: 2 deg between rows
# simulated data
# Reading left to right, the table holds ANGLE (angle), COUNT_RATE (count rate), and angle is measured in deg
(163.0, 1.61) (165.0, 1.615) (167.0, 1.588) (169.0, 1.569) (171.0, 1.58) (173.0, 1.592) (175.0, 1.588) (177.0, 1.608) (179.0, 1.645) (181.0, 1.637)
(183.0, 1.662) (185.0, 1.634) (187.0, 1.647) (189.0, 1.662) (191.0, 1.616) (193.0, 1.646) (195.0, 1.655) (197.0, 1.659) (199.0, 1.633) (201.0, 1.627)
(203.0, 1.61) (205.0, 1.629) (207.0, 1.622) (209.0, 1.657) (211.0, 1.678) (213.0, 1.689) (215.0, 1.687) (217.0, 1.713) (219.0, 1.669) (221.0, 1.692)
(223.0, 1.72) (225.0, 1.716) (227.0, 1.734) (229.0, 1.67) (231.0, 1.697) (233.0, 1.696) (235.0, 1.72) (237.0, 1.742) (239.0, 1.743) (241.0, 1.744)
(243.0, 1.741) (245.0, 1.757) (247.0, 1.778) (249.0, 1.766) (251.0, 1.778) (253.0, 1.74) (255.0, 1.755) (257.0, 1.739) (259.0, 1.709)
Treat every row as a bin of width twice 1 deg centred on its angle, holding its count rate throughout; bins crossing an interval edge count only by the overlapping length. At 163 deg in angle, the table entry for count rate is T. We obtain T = 1.61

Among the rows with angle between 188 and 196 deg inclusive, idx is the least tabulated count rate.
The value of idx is 1.616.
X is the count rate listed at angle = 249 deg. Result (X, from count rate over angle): 1.766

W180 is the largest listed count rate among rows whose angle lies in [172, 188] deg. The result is 1.662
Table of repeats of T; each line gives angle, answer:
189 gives 1.662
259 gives 1.709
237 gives 1.742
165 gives 1.615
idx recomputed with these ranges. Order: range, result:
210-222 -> 1.669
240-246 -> 1.741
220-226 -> 1.692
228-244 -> 1.67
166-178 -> 1.569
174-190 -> 1.588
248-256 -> 1.74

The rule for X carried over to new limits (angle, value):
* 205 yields 1.629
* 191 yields 1.616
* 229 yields 1.67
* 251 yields 1.778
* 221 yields 1.692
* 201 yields 1.627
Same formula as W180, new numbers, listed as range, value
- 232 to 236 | 1.72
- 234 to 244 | 1.744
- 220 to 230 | 1.734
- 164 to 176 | 1.615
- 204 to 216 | 1.689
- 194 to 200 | 1.659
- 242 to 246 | 1.757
